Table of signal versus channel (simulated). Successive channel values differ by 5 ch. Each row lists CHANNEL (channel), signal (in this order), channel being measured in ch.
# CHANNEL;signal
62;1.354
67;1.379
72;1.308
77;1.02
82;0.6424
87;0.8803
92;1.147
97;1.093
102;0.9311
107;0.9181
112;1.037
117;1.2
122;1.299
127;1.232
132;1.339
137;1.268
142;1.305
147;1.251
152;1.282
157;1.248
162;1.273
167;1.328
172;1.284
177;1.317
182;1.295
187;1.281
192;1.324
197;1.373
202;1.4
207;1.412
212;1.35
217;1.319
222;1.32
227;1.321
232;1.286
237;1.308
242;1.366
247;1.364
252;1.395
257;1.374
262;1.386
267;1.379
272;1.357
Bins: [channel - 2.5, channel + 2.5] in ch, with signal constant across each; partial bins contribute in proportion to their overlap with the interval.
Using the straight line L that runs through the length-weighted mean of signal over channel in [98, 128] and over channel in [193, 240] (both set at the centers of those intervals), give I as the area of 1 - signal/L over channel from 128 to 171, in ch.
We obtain -3.7 ch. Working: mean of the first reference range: 1.1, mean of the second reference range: 1.34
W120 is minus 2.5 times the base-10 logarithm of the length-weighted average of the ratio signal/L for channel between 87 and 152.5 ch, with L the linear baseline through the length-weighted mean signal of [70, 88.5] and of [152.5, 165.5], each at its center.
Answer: -0.04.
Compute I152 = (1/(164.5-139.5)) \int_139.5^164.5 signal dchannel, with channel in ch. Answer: 1.27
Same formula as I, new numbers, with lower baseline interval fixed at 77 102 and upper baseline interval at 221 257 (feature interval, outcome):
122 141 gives -4.07 ch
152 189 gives -4.12 ch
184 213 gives -2.86 ch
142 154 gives -1.89 ch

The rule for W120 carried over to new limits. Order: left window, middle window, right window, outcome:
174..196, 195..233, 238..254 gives -0.01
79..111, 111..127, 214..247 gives -0.19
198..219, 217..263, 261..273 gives 0.02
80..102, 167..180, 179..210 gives -0.03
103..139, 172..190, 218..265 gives -0.03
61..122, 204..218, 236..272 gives -0.06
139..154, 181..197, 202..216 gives 0.03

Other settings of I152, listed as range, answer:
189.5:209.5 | 1.38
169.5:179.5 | 1.3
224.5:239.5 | 1.3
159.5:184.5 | 1.3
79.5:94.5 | 0.89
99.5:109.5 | 0.925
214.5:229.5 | 1.32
